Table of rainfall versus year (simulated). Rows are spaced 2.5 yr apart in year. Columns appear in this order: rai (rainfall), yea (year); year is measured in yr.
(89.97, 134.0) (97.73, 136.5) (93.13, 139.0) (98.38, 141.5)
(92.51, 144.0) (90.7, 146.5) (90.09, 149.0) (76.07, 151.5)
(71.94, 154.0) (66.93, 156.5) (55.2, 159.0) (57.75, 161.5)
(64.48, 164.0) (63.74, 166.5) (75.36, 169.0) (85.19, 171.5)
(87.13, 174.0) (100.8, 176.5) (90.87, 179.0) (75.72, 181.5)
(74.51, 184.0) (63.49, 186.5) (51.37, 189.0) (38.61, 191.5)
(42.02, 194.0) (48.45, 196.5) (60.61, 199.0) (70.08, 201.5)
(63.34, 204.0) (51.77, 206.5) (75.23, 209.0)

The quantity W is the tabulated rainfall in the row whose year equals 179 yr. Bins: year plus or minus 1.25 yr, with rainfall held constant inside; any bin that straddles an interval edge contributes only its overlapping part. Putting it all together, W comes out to 90.87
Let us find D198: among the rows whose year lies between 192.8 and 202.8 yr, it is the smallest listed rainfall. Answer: 42.02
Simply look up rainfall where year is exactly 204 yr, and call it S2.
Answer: 63.34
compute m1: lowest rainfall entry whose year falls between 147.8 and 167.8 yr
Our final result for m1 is 55.2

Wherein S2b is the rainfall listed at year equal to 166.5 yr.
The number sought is 63.74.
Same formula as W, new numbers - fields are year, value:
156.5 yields 66.93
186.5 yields 63.49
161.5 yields 57.75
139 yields 93.13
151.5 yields 76.07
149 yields 90.09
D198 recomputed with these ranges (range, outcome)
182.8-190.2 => 51.37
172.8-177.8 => 87.13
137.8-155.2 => 71.94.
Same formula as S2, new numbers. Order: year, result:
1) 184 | 74.51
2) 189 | 51.37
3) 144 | 92.51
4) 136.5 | 97.73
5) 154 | 71.94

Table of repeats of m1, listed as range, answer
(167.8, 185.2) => 74.51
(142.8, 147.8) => 90.7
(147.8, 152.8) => 76.07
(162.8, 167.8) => 63.74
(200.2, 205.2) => 63.34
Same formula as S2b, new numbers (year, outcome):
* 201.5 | 70.08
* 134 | 89.97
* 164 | 64.48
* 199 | 60.61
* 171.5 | 85.19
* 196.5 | 48.45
